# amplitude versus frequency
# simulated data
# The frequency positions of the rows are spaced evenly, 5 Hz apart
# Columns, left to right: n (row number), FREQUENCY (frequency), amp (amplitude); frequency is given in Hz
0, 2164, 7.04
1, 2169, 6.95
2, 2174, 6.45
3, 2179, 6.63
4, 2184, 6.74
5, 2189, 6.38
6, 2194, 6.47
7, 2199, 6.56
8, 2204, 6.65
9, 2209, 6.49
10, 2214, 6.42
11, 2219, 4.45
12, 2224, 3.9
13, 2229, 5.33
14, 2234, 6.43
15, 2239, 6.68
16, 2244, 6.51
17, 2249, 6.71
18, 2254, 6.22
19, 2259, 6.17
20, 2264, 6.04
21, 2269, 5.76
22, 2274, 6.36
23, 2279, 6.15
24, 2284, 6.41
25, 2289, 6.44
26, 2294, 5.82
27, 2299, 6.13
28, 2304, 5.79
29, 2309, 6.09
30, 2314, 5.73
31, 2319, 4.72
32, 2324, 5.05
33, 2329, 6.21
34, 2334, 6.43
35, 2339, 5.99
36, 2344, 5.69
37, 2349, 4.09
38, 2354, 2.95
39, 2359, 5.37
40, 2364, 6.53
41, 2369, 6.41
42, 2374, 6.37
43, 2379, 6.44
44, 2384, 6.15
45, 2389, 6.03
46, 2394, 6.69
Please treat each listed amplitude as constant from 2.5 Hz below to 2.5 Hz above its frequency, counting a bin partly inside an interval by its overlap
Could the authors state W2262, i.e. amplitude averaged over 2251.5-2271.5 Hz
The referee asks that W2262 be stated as 6.05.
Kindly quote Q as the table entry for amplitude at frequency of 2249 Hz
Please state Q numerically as 6.71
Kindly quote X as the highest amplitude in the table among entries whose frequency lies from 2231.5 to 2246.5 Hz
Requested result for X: 6.68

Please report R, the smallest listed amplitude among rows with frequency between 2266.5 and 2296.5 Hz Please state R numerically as 5.76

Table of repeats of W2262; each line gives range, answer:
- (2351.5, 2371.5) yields 5.31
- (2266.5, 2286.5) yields 6.17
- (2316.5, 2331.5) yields 5.33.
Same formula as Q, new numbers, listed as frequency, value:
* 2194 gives 6.47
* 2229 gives 5.33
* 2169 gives 6.95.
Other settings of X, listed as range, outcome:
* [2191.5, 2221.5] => 6.65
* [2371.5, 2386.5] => 6.44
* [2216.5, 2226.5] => 4.45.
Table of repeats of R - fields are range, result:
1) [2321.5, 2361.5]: 2.95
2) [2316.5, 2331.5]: 4.72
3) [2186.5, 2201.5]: 6.38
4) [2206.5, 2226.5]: 3.9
